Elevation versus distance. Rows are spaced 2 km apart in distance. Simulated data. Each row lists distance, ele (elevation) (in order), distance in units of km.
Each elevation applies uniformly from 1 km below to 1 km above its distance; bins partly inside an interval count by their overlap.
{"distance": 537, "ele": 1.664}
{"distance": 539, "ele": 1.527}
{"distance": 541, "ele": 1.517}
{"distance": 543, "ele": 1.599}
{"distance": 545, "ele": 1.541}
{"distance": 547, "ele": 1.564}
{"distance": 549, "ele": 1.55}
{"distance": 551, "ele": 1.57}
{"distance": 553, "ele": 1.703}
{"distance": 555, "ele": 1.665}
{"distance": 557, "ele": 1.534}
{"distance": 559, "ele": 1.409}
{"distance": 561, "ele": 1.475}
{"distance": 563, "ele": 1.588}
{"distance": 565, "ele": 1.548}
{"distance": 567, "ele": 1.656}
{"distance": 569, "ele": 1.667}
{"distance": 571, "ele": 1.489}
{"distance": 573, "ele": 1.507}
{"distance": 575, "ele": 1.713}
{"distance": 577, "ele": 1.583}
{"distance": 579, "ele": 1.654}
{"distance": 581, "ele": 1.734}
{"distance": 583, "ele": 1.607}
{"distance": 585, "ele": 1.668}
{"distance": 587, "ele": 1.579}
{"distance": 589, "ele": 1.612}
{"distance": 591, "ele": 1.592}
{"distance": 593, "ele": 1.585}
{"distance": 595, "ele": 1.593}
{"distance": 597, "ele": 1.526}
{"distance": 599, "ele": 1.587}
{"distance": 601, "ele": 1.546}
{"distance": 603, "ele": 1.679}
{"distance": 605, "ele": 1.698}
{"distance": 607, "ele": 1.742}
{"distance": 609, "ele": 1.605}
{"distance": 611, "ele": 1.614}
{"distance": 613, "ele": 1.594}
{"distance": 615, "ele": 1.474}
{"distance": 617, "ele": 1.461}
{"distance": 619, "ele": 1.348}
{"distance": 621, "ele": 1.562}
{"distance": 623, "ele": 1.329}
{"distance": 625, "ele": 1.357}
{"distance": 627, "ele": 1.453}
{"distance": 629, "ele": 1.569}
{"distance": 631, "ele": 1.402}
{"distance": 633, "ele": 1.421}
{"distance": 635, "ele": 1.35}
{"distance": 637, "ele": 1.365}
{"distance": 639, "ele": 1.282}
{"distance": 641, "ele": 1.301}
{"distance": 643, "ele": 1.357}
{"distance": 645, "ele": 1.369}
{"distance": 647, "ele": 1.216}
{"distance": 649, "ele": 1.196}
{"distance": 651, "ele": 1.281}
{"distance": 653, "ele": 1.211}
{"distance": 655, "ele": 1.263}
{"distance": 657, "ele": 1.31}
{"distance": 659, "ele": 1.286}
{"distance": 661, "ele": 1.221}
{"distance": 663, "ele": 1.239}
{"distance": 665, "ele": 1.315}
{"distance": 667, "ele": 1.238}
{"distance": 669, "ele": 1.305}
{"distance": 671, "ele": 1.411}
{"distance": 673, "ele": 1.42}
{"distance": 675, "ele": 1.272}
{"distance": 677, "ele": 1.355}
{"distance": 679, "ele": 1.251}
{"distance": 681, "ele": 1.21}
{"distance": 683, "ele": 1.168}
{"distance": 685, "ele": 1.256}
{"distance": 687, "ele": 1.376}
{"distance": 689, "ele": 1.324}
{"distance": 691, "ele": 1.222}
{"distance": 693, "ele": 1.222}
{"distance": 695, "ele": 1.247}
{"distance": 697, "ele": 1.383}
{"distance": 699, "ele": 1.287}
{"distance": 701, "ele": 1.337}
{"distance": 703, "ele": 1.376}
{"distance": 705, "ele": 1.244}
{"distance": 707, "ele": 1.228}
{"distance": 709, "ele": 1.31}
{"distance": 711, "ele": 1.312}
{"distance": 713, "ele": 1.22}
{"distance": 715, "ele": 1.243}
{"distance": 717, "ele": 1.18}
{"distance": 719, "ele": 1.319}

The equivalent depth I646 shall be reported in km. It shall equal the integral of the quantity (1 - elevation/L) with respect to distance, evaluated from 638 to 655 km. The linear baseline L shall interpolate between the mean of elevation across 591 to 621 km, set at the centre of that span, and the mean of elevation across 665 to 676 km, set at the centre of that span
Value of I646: 1.7 km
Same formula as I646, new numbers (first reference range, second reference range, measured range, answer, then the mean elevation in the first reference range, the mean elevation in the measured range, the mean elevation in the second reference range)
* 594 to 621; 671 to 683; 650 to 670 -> 1.45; 1.57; 1.27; 1.3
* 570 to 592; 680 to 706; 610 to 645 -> 1.22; 1.61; 1.42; 1.28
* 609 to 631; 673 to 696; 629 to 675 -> 2.10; 1.48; 1.31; 1.27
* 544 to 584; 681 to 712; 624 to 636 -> 0.09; 1.59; 1.43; 1.28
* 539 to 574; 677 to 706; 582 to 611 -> -2.68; 1.56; 1.62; 1.28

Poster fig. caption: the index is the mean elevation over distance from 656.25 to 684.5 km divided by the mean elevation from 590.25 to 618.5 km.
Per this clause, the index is 0.8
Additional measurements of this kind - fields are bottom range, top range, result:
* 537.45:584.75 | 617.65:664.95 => 0.84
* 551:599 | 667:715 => 0.81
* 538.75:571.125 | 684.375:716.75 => 0.82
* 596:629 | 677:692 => 0.82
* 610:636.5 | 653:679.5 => 0.89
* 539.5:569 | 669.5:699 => 0.83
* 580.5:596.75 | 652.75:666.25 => 0.78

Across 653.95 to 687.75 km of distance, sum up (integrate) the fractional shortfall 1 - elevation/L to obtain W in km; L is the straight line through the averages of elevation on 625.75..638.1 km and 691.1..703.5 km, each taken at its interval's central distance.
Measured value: 1.6 km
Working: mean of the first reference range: 1.42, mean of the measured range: 1.29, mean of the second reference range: 1.3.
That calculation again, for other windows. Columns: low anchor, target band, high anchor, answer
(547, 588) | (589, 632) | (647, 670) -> -3.1 km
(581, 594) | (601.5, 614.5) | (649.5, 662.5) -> -1.2 km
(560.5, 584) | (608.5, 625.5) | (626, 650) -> -0.5 km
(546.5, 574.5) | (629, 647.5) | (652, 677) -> 0.1 km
